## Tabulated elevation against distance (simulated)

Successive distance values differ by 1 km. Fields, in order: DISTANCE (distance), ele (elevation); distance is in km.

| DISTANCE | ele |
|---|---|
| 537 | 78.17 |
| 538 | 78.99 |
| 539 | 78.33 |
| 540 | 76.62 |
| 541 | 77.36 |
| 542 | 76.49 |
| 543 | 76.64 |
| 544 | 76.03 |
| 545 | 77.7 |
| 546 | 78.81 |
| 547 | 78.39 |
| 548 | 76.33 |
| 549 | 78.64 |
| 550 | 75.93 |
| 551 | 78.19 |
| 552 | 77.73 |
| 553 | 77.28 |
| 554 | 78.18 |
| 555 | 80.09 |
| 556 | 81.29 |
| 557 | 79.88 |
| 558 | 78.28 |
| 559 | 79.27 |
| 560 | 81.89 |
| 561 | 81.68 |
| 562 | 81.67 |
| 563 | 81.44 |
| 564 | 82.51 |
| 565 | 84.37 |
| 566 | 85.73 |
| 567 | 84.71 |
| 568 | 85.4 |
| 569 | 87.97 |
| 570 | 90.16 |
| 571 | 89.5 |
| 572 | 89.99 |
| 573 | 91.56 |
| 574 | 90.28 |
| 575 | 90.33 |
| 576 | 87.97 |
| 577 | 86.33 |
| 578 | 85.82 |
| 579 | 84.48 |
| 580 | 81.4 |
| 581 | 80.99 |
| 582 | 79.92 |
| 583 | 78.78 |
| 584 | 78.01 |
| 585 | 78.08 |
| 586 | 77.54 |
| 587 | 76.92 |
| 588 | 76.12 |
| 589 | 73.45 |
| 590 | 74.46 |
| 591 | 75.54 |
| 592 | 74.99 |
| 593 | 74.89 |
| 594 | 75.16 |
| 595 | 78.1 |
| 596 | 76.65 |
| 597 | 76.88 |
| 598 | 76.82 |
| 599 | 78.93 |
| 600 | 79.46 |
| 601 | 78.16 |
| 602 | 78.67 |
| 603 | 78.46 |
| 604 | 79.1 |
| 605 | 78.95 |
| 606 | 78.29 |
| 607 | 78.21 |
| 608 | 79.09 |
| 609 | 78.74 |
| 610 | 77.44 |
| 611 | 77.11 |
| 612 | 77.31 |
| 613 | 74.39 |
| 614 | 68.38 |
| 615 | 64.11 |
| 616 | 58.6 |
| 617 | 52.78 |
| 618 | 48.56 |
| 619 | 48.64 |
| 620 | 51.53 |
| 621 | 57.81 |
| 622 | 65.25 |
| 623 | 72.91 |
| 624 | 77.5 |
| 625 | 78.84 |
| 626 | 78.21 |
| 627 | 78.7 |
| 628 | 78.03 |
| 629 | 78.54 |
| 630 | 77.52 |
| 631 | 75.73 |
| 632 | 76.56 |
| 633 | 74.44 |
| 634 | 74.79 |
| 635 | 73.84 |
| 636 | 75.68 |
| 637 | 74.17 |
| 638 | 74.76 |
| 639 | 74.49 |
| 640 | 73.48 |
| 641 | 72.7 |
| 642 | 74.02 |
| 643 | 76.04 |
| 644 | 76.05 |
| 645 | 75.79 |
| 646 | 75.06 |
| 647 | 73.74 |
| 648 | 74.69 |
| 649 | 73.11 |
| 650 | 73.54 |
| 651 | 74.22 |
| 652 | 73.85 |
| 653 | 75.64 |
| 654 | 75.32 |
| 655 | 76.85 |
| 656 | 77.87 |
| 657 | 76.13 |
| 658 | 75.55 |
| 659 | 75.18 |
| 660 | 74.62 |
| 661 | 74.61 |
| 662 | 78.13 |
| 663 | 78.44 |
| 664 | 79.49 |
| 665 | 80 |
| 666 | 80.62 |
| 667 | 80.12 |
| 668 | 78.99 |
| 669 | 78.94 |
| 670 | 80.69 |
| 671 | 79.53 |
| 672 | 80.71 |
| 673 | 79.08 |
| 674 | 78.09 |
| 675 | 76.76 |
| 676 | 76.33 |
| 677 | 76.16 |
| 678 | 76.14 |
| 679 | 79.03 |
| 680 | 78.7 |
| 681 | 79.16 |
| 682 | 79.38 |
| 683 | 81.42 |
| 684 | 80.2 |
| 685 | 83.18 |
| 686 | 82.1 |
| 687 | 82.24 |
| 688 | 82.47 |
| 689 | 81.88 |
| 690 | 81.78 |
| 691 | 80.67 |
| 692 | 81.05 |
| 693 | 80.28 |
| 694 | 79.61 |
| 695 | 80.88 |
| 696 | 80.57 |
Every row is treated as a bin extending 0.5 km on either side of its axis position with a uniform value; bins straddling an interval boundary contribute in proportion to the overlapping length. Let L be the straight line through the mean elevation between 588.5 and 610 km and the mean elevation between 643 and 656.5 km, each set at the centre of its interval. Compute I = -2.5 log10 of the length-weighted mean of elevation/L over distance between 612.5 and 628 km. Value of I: 0.17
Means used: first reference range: 77.3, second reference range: 75.1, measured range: 65.5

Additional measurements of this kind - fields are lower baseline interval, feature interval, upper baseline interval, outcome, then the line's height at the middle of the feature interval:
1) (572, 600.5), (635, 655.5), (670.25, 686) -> 0.07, 79.5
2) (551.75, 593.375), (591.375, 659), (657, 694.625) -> 0.10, 80.5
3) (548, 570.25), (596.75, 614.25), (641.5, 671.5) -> 0.02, 79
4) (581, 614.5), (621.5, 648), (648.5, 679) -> 0.03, 77.2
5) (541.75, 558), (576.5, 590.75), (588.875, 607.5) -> -0.03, 77.4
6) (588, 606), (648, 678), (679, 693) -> 0.04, 80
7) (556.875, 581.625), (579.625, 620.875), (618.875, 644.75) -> 0.08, 79.1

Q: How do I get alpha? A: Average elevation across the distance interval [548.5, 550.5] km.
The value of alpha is 77.3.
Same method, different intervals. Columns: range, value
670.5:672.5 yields 80.1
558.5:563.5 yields 81.2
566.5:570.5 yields 87.1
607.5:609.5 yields 78.9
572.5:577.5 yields 89.3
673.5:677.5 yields 76.8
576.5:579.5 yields 85.5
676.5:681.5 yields 77.8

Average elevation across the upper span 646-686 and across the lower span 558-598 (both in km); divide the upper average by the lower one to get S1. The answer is 0.9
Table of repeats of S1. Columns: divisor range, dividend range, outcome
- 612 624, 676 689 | 1.30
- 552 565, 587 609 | 0.96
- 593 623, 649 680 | 1.08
